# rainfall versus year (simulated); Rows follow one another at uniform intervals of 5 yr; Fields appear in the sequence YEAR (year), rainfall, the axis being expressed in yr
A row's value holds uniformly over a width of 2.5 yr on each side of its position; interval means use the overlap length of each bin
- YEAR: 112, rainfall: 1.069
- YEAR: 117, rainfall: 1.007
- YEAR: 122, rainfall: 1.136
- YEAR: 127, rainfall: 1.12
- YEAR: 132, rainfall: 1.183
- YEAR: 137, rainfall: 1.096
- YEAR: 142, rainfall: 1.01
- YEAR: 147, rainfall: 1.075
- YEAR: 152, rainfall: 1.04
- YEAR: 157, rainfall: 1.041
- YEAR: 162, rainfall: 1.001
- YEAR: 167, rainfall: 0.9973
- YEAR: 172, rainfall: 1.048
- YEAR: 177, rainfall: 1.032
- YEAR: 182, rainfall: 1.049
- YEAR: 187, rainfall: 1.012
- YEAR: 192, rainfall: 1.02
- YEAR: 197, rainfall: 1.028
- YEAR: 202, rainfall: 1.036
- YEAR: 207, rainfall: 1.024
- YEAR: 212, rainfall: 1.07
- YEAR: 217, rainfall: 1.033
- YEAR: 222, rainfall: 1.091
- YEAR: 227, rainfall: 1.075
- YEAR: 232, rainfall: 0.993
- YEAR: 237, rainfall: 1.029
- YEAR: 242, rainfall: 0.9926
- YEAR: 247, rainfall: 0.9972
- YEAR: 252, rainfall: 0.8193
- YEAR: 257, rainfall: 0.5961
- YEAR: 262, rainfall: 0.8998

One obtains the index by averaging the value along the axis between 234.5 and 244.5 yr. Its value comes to 1.01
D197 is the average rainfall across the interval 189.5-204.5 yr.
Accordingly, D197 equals 1.03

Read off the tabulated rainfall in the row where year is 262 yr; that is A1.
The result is 0.8998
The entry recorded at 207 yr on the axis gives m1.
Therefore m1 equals 1.024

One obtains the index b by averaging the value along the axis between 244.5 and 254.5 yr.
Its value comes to 0.908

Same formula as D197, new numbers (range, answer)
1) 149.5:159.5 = 1.04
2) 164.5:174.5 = 1.02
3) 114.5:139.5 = 1.11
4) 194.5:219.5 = 1.04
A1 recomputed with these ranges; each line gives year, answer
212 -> 1.07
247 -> 0.9972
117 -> 1.007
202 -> 1.036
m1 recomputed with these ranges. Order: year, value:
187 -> 1.012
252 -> 0.8193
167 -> 0.9973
